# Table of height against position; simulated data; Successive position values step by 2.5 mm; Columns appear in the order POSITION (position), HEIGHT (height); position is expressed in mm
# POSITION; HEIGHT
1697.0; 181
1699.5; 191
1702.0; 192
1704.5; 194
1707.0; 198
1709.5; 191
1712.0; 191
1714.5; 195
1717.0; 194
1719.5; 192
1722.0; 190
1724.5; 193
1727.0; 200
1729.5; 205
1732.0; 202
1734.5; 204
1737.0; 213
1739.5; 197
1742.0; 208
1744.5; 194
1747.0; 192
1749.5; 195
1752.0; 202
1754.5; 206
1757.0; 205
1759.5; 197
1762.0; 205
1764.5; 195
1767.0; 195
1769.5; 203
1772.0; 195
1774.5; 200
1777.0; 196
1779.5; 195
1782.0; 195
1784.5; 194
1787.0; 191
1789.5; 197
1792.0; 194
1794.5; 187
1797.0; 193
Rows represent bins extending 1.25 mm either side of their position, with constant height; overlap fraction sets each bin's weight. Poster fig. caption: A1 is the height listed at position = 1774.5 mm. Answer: 200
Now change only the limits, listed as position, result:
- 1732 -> 202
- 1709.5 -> 191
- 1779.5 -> 195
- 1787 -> 191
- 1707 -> 198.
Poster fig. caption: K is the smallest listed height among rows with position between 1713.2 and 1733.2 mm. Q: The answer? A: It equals 190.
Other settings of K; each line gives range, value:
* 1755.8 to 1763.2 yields 197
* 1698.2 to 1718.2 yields 191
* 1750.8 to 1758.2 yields 202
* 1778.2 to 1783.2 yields 195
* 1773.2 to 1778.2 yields 196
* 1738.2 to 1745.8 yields 194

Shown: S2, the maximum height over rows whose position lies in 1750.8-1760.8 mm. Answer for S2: 206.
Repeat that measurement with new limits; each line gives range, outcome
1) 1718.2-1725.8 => 193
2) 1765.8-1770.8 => 203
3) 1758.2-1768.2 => 205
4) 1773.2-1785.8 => 200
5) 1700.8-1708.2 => 198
